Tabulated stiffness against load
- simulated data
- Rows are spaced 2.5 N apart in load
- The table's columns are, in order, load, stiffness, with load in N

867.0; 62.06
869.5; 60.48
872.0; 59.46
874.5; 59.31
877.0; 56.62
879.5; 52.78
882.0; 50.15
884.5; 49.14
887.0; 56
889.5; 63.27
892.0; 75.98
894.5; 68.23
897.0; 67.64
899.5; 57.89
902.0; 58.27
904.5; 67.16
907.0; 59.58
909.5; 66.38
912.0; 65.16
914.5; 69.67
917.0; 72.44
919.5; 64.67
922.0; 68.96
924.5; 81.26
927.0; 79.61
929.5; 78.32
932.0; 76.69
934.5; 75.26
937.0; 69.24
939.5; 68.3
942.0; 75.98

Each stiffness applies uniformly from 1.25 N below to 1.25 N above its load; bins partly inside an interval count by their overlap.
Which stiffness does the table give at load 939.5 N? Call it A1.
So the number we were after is 68.3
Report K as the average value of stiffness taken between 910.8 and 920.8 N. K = 68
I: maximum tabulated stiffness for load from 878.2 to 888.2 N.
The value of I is 56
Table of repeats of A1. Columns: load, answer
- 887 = 56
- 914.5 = 69.67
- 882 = 50.15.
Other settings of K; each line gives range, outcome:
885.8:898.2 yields 66.3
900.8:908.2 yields 61.7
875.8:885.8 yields 52.2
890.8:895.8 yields 72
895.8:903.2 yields 61.2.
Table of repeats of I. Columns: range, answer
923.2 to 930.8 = 81.26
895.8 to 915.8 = 69.67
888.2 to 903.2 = 75.98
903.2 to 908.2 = 67.16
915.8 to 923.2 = 72.44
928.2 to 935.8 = 78.32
